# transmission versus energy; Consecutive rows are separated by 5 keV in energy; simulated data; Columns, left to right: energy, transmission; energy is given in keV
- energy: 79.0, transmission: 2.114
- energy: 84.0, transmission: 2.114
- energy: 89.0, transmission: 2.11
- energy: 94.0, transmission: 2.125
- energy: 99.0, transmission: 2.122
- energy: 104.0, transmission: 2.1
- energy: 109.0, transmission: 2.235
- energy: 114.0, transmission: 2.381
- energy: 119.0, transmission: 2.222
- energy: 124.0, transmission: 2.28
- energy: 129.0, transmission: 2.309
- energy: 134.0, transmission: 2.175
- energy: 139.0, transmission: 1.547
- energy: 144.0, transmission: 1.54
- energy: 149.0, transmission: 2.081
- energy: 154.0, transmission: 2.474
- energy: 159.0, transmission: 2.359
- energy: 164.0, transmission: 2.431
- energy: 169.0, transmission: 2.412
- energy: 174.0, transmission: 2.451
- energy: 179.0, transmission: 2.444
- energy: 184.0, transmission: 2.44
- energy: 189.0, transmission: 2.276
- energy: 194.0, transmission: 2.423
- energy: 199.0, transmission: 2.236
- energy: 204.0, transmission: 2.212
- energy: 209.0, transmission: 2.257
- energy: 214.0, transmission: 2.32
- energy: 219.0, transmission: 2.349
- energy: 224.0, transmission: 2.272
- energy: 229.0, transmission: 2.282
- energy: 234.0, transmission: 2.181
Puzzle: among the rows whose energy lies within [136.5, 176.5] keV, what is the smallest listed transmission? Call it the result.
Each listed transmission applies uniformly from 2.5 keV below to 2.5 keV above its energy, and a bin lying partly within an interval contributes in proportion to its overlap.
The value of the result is 1.54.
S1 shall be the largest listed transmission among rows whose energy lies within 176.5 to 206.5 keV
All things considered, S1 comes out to 2.444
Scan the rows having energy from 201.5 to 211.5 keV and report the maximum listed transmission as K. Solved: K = 2.257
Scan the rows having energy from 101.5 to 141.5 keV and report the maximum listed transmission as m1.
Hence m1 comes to 2.381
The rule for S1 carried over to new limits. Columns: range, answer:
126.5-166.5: 2.474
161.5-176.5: 2.451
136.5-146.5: 1.547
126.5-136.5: 2.309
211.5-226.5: 2.349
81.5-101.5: 2.125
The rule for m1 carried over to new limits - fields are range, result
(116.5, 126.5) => 2.28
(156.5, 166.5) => 2.431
